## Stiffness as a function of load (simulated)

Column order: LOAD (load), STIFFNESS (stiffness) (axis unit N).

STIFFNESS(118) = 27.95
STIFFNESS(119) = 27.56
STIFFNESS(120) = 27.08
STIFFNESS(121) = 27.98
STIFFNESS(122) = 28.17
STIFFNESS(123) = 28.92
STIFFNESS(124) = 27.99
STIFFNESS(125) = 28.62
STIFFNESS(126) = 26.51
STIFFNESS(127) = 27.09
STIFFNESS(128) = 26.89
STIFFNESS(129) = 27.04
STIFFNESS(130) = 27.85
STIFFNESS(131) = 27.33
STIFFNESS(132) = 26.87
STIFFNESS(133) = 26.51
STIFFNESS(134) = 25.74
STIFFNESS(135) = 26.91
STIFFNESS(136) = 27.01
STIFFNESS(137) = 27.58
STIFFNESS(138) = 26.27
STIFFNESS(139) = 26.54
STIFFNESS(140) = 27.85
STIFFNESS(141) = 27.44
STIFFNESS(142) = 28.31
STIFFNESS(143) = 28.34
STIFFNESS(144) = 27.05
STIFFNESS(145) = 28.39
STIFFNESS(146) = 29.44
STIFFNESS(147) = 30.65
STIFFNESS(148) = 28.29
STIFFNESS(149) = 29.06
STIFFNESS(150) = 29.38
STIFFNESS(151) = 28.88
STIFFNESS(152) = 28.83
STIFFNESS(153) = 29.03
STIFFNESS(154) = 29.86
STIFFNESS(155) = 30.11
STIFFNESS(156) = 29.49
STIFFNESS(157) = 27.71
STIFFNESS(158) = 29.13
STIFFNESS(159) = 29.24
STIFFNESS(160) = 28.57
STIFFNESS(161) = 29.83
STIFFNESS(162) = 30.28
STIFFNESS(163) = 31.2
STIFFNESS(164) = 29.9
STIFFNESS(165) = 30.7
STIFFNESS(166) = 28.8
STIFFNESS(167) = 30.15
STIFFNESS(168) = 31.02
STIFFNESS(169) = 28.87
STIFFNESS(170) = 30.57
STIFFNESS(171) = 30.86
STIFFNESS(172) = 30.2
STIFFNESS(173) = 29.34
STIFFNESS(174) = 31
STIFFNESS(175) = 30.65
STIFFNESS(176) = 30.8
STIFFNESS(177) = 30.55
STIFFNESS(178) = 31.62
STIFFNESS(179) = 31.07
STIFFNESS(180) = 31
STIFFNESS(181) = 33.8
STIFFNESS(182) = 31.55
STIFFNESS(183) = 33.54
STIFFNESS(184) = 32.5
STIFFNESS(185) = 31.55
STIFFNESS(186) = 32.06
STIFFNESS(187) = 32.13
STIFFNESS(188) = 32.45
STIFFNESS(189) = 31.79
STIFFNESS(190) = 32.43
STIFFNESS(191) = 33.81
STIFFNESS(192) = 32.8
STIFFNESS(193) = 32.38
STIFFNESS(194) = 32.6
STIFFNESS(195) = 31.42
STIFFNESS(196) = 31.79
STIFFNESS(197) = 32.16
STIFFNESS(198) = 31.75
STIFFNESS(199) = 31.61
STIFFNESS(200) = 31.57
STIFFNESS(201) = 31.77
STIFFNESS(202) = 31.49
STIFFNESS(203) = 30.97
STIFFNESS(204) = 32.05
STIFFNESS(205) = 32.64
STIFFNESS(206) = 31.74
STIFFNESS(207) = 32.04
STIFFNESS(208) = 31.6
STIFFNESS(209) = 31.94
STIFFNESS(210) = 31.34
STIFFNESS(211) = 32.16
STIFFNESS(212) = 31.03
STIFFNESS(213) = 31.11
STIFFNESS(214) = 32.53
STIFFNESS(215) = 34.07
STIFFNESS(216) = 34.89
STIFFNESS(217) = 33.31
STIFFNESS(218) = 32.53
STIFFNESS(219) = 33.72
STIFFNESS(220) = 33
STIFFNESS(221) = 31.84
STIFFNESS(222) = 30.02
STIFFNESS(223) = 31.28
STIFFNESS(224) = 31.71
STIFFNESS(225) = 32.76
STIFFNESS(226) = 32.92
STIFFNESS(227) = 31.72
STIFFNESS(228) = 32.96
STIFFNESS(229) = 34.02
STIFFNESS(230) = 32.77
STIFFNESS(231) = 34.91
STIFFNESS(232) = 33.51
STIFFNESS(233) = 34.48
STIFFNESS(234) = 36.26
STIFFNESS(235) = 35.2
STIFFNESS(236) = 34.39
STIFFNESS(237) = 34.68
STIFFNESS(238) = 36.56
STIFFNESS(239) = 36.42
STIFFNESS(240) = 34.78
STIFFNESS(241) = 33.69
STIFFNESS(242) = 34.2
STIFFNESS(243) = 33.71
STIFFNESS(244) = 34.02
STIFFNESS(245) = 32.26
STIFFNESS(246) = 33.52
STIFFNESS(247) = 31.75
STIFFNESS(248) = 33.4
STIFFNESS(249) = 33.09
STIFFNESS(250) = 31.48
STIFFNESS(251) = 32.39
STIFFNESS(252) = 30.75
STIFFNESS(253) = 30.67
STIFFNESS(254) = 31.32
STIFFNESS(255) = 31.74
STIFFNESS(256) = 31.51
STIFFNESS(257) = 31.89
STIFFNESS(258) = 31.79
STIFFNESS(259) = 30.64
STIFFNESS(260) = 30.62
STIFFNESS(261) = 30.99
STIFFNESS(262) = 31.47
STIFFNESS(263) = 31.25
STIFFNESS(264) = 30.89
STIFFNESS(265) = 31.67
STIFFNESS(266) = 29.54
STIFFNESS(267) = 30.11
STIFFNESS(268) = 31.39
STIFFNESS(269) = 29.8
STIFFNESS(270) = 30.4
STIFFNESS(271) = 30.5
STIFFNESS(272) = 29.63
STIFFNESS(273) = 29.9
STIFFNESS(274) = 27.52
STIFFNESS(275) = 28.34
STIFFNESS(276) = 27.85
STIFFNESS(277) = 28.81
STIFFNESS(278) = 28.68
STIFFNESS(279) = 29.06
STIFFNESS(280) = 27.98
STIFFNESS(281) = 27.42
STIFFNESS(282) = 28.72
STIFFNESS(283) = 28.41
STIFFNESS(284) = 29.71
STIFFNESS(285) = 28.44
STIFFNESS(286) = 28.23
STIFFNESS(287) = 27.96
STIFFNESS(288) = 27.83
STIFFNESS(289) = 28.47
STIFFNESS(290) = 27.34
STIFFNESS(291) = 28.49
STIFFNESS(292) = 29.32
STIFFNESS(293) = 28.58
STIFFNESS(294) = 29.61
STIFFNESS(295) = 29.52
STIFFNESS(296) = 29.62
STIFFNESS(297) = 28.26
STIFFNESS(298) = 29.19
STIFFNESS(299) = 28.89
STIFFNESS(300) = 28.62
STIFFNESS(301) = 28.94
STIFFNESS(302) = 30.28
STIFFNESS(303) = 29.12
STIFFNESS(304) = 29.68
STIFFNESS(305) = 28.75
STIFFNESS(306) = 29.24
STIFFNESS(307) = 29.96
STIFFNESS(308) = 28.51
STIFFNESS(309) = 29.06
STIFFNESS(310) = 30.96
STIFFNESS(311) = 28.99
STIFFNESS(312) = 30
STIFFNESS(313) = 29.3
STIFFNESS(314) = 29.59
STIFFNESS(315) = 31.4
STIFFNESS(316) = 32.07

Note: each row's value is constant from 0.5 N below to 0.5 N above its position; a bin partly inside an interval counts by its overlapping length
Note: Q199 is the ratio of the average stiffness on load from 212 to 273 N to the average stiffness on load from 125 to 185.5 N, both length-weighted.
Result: 1.11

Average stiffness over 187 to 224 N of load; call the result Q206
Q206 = 32.2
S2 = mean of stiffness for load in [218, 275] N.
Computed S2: 32.3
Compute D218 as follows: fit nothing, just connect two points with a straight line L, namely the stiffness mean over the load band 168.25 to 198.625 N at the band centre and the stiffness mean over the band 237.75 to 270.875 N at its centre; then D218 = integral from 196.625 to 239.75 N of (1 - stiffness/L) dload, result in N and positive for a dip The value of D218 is -1.3 N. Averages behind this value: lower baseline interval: 31.6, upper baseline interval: 32.1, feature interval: 32.8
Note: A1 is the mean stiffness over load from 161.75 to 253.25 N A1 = 32.3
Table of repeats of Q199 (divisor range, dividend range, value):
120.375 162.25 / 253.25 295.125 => 1.05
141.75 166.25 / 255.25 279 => 1.03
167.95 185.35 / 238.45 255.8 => 1.06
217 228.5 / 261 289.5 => 0.91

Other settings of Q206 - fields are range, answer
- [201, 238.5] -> 32.9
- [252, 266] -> 31.2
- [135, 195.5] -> 30.1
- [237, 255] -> 33.2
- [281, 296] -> 28.6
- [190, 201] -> 32.2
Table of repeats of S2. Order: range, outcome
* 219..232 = 32.6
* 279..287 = 28.4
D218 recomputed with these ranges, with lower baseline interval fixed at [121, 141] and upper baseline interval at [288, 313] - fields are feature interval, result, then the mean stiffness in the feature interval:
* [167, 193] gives -3.5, 31.5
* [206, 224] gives -2.6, 32.2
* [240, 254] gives -2.1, 32.7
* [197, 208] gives -1.5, 31.8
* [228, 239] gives -2.4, 34.7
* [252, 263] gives -1.0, 31.2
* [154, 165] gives -0.8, 29.6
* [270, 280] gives 0.0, 28.9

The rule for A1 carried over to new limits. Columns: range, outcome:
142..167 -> 29.3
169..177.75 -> 30.4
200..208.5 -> 31.8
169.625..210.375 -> 31.7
